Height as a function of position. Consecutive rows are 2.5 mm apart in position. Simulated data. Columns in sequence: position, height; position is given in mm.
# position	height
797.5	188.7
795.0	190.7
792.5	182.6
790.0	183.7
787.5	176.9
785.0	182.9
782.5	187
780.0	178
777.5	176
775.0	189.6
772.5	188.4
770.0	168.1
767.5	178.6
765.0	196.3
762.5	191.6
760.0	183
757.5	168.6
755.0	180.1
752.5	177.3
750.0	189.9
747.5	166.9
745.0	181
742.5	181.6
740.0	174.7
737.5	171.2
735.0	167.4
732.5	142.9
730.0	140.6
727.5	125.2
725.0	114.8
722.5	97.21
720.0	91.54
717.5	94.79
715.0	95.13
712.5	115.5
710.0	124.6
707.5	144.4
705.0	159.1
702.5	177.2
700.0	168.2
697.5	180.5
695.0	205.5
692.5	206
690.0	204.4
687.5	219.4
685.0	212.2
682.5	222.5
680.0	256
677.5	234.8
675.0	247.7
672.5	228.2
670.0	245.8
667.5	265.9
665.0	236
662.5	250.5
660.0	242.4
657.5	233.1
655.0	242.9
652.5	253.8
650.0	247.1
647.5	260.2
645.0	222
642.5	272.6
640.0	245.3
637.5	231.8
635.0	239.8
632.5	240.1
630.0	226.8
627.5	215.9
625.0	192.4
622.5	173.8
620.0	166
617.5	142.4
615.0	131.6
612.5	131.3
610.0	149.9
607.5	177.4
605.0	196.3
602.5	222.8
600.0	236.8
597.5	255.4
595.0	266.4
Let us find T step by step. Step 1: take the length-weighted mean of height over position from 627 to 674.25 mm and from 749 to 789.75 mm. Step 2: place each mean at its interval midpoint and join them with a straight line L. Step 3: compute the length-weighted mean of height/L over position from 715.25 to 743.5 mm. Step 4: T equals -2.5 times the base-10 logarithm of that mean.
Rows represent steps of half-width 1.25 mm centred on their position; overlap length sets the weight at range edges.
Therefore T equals 0.437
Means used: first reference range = 243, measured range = 135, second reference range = 182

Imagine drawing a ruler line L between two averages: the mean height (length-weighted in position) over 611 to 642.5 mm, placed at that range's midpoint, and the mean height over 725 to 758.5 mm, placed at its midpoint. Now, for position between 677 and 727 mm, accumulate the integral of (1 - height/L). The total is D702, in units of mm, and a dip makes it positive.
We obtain 3.6 mm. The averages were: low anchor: 197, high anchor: 165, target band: 165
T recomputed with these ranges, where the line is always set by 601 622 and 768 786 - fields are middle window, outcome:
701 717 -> 0.28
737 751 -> 0.00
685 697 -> -0.20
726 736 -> 0.23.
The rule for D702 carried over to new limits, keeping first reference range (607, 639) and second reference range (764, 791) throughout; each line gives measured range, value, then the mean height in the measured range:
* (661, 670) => -3.1 mm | 250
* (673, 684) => -3.2 mm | 239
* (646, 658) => -4.0 mm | 248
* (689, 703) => -0.5 mm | 191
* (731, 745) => 1.1 mm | 168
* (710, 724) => 6.3 mm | 101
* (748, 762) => 0.2 mm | 180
